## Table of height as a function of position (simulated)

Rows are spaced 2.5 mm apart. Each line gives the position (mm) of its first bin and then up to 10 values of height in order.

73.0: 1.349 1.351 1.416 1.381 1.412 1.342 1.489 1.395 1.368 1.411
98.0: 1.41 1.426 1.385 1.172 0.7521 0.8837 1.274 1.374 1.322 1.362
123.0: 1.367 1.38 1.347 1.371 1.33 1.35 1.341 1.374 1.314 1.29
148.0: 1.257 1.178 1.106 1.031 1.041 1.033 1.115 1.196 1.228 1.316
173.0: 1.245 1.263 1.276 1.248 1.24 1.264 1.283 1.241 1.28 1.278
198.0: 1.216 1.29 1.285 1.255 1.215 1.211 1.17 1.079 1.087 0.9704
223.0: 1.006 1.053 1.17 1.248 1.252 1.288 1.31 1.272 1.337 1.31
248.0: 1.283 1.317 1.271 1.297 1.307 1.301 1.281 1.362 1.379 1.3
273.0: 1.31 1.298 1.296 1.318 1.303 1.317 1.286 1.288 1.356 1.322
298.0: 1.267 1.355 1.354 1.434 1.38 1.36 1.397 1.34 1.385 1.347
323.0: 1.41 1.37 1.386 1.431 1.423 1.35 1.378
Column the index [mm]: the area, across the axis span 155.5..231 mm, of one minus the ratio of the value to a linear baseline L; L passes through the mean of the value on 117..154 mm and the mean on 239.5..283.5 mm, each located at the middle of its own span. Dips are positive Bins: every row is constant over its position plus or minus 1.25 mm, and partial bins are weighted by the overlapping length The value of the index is 7.0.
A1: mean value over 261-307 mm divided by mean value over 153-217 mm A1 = 1.1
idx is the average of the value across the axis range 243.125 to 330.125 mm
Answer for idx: 1.33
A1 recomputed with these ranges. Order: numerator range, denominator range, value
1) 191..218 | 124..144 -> 0.90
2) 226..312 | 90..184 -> 1.04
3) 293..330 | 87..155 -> 1.06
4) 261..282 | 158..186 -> 1.09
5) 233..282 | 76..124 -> 0.99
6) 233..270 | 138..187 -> 1.08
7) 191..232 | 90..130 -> 0.91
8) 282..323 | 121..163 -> 1.07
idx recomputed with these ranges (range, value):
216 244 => 1.18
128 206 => 1.24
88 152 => 1.3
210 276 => 1.24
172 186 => 1.26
